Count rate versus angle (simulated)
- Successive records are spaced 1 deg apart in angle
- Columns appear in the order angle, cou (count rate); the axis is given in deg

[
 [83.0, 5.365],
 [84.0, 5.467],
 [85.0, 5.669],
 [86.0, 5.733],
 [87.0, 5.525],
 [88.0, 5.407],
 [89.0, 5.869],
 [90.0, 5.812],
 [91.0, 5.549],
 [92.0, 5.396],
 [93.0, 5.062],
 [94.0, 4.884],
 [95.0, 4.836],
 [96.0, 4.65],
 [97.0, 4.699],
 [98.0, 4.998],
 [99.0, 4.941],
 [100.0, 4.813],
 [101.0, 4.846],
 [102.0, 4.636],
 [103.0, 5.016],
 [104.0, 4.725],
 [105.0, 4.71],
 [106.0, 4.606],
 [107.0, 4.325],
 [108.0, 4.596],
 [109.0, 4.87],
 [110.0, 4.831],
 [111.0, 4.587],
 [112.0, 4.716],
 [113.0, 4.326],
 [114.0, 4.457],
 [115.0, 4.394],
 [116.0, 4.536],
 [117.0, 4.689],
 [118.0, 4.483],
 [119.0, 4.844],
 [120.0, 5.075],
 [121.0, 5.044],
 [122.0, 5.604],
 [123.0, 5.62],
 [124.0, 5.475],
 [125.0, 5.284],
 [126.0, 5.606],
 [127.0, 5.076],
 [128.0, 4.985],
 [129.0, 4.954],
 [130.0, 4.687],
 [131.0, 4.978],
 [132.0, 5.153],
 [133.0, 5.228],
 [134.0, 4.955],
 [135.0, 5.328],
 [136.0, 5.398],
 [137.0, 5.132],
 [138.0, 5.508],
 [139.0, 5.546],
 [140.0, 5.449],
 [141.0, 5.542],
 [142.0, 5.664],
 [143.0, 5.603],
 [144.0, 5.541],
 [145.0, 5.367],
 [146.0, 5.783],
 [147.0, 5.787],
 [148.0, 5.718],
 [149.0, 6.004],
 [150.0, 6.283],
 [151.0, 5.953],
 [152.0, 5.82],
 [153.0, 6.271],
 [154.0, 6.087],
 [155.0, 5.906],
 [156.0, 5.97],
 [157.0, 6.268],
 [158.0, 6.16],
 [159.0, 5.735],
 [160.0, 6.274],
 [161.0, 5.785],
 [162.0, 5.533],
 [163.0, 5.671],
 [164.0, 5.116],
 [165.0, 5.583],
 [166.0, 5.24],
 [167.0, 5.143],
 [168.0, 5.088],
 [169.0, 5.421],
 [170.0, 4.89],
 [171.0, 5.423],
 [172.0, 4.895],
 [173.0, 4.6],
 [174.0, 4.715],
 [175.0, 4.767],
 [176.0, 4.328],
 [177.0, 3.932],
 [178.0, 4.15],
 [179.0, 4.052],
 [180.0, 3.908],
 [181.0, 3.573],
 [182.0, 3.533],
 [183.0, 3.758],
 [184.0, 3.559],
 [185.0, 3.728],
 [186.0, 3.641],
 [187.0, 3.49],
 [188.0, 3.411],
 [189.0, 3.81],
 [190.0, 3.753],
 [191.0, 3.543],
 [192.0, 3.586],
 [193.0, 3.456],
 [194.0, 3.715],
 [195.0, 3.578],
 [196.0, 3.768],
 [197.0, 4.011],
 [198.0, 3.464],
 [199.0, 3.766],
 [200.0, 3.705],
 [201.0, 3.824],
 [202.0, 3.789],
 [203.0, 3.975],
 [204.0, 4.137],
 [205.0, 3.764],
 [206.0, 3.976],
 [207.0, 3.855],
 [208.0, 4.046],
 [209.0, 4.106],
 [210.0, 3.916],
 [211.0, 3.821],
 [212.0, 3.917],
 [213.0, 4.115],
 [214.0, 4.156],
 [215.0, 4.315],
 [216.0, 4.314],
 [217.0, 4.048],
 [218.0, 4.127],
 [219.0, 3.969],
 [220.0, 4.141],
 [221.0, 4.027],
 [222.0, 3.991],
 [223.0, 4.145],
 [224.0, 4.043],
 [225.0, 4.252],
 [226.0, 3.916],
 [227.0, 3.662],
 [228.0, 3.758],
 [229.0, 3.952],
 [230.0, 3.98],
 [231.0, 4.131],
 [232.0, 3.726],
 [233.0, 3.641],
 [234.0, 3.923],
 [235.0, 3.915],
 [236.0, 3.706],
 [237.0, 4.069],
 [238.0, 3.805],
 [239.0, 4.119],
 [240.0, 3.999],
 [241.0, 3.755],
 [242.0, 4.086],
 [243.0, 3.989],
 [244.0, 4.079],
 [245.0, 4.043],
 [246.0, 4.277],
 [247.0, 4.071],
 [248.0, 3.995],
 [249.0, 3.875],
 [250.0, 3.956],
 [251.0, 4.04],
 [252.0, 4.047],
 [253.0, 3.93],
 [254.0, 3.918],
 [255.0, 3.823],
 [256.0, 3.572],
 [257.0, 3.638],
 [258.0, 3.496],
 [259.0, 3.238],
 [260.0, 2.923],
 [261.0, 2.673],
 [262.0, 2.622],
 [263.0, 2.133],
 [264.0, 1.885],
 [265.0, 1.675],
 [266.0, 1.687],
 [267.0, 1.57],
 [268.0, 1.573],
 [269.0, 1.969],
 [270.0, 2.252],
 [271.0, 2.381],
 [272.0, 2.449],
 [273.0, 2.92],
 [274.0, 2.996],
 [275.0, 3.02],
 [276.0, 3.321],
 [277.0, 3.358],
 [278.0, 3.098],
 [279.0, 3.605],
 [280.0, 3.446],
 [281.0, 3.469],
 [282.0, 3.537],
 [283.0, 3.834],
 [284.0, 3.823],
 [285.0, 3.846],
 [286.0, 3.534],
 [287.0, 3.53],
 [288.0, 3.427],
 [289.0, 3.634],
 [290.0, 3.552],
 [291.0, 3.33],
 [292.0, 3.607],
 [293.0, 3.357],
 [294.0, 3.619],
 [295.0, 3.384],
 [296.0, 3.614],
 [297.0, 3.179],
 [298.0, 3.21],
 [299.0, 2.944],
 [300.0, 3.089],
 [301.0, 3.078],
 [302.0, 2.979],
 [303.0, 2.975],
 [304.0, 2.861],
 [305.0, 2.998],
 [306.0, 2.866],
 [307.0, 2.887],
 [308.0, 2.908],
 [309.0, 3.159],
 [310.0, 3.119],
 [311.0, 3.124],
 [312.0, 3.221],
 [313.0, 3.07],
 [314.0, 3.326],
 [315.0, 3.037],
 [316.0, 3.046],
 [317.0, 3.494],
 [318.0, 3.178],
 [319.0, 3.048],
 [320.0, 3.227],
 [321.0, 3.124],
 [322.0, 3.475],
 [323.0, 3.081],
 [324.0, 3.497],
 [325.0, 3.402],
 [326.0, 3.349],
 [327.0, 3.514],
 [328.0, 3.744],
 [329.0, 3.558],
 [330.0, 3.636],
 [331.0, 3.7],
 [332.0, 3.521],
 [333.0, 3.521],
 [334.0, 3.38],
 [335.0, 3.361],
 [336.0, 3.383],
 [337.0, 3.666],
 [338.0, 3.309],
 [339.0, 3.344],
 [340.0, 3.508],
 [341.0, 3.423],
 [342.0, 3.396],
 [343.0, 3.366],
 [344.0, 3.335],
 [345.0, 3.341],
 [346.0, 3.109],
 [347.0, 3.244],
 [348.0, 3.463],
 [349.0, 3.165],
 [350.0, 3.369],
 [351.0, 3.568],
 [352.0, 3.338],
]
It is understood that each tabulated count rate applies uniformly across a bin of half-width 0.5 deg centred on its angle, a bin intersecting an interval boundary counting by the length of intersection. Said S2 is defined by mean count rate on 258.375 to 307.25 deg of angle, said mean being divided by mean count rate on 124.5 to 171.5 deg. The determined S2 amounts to 0.54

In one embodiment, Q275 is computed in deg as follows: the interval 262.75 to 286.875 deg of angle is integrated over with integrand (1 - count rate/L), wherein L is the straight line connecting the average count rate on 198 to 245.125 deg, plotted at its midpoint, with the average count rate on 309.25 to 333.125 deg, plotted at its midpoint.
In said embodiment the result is 5.2 deg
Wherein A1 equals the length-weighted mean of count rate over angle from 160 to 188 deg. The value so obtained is 4.58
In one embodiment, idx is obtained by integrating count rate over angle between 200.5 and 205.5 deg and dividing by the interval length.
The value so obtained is 3.9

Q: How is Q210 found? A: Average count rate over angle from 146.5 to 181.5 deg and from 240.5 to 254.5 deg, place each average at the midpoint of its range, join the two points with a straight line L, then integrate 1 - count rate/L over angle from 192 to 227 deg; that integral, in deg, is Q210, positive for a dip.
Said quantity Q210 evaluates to 4.98 deg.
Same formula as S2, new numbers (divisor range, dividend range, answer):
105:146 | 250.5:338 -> 0.63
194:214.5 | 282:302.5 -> 0.88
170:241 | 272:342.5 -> 0.84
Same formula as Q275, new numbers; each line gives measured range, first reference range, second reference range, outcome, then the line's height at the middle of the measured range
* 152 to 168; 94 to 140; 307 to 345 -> -4.0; 4.6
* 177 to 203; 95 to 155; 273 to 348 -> 4.6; 4.51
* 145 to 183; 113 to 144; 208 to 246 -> -4.2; 4.73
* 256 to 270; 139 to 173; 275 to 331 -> 5.4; 3.95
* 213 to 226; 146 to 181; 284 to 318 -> 1.1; 4.49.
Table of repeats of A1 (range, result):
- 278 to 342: 3.34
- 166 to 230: 4.04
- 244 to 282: 3.13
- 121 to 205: 4.87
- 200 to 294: 3.58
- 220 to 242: 3.94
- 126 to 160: 5.58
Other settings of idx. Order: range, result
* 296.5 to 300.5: 3.11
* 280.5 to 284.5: 3.67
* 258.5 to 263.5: 2.72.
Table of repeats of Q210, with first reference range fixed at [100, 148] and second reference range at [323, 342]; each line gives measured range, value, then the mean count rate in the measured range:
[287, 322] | 4.6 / 3.2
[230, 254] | 1.1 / 3.96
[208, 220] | 0.8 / 4.07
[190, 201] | 2.1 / 3.67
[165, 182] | 0.2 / 4.63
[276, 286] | 0.8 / 3.54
